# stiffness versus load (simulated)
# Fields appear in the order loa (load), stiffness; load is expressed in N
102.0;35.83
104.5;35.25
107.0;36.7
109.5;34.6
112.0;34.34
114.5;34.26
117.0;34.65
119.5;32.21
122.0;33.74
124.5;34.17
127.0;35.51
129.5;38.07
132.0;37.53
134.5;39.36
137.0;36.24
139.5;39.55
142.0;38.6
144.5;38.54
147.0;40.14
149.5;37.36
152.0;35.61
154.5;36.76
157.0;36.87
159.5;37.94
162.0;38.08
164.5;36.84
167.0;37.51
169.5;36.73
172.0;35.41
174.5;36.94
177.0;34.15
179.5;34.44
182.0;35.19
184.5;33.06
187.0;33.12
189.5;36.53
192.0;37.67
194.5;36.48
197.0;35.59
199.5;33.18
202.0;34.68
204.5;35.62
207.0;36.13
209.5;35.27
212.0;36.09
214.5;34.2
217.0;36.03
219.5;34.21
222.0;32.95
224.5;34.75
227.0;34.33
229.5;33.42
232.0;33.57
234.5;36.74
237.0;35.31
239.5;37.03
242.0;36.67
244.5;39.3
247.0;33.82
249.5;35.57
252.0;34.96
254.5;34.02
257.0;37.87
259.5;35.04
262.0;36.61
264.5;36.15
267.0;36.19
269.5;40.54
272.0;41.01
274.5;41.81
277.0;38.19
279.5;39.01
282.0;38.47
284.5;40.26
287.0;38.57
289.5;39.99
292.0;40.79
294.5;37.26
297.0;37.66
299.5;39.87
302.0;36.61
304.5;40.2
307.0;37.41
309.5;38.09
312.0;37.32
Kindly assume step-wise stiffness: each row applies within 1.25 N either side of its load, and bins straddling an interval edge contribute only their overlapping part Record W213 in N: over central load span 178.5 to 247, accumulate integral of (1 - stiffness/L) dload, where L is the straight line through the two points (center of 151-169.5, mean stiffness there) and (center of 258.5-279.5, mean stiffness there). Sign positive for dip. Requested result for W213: 4.4 N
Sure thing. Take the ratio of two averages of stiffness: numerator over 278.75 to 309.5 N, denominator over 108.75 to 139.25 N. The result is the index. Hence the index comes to 1.1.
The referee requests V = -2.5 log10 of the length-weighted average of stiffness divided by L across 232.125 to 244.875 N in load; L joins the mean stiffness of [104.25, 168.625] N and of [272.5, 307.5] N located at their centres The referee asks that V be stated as 0.05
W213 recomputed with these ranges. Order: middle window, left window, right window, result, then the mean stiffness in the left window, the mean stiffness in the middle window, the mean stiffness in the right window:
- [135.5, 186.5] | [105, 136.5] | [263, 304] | -0.66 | 35.4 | 36.8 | 38.9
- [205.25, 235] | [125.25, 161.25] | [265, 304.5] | 2.83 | 37.7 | 34.8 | 39.1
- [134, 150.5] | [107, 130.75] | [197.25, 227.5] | -1.79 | 34.7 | 38.5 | 34.8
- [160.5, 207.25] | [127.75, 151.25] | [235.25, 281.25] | 2.72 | 38.3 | 35.7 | 37.2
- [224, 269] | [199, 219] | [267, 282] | 2.40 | 35.2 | 35.7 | 39.6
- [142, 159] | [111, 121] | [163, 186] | -1.35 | 33.9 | 37.6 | 35.6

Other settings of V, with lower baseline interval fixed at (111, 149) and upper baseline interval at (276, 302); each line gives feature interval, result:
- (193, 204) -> 0.07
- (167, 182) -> 0.04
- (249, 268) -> 0.08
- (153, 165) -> -0.01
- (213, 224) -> 0.10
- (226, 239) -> 0.10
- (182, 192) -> 0.08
